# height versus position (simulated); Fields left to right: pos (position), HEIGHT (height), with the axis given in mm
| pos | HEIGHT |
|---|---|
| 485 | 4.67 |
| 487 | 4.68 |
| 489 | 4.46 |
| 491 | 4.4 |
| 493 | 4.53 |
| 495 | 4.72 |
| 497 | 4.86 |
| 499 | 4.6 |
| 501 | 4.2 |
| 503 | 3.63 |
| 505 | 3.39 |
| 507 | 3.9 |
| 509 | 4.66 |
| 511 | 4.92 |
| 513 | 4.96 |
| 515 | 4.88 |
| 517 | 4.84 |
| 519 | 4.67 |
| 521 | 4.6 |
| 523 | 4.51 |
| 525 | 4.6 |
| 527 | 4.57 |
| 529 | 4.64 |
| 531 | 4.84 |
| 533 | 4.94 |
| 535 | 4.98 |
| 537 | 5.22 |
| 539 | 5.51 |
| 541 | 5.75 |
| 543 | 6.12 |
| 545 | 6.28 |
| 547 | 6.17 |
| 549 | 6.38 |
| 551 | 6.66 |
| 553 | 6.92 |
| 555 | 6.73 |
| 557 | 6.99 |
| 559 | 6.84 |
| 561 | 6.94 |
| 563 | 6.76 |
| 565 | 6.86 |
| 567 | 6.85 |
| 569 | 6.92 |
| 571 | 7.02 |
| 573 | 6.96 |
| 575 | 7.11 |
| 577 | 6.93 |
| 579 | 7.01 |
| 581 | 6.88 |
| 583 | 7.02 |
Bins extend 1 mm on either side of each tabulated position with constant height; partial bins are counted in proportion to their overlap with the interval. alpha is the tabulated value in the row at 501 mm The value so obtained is 4.2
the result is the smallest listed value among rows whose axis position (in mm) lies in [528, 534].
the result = 4.64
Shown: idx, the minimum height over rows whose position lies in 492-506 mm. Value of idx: 3.39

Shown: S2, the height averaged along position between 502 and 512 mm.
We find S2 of 4.1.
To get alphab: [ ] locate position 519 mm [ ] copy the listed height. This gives 4.67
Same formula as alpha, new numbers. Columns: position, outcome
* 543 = 6.12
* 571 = 7.02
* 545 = 6.28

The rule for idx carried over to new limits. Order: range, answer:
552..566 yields 6.73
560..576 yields 6.76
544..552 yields 6.17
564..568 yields 6.85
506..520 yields 3.9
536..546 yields 5.22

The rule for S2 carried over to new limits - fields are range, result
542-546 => 6.2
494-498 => 4.79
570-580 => 7.01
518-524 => 4.59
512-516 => 4.92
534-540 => 5.24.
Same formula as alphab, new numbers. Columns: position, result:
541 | 5.75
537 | 5.22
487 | 4.68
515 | 4.88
